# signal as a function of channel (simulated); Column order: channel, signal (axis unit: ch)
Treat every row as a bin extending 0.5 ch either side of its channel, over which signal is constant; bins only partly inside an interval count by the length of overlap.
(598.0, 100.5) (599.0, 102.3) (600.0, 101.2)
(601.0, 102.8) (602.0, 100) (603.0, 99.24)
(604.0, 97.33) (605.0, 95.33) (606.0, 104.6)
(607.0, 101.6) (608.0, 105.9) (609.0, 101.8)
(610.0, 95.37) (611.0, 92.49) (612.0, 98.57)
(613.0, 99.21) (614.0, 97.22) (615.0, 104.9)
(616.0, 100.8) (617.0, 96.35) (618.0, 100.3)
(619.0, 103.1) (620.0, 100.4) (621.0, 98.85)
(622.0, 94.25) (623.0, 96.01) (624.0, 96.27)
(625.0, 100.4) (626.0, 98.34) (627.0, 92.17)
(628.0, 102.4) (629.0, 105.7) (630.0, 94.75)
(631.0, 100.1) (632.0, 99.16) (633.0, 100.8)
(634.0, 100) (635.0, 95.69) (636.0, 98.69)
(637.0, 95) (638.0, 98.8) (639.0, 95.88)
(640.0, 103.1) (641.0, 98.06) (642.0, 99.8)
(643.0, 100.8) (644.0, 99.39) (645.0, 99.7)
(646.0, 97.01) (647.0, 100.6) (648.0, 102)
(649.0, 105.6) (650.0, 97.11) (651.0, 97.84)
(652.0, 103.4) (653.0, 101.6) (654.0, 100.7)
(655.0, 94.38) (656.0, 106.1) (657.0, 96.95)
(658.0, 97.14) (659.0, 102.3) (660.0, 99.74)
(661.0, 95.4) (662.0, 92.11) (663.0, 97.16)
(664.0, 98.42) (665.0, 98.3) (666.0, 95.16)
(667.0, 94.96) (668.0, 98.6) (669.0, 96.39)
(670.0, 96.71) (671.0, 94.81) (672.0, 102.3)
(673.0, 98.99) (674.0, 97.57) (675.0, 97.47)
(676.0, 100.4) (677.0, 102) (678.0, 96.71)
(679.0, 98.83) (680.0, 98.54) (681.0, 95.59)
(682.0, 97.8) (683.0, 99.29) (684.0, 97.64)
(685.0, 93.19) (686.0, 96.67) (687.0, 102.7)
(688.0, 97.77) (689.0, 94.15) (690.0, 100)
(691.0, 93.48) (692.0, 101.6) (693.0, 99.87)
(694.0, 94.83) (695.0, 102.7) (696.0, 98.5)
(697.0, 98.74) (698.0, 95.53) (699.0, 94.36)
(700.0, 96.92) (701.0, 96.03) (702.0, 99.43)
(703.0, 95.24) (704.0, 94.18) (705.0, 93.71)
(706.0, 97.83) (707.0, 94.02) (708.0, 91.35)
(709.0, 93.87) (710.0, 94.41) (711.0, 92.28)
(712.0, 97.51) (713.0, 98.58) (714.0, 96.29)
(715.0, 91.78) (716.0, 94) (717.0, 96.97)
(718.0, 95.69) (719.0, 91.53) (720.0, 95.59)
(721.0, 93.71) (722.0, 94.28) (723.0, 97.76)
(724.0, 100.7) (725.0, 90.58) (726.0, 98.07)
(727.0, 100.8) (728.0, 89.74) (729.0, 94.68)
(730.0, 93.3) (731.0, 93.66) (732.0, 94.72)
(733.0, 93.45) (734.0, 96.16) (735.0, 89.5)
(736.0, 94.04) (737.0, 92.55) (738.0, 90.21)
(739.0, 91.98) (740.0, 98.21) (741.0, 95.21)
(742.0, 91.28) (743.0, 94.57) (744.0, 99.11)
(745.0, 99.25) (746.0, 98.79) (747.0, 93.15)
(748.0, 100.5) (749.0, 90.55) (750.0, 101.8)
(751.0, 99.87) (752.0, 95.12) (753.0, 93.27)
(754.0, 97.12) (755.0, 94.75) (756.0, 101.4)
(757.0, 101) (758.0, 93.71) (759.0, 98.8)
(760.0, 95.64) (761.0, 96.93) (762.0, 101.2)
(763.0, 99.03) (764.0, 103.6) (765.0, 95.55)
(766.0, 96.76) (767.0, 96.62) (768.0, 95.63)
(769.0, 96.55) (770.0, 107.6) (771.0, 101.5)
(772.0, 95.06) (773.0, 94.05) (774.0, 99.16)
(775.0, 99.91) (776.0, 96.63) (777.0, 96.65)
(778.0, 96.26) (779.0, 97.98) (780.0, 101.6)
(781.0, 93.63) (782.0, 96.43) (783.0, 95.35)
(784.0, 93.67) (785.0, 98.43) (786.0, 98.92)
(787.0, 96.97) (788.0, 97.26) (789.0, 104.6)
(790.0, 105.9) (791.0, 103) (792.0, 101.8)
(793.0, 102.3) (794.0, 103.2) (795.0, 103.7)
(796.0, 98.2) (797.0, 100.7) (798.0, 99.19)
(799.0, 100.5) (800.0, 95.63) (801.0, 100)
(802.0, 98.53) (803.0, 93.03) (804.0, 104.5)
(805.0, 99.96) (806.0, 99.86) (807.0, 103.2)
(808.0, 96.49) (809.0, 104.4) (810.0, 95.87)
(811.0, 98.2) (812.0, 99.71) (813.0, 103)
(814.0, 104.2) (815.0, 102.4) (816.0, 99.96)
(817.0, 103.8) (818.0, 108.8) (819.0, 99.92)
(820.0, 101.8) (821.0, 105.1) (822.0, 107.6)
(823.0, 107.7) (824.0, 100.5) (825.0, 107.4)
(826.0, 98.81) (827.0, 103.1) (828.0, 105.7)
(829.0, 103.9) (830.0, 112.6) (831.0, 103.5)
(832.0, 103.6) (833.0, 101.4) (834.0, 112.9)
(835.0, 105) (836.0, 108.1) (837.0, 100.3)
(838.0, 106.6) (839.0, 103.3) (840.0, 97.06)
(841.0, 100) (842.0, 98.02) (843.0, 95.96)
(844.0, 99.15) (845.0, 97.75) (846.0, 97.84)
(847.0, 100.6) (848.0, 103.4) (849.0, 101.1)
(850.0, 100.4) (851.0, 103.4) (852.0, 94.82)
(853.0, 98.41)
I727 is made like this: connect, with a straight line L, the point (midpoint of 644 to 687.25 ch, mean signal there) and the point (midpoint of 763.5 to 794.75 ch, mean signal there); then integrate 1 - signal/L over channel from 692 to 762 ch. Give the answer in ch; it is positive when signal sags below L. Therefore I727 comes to 2.1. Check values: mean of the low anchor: 98.5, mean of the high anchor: 98.8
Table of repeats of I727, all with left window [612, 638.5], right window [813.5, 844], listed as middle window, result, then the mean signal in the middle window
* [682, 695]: 0.3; 97.8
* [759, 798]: 1.3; 98.9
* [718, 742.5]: 1.7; 94.3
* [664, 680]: 0.3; 98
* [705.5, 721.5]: 1.0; 94.7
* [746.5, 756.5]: 0.5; 96.8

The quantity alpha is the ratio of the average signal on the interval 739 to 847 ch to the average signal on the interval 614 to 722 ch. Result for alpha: 1.0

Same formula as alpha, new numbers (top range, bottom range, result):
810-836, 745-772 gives 1.06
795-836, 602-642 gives 1.03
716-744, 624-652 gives 0.95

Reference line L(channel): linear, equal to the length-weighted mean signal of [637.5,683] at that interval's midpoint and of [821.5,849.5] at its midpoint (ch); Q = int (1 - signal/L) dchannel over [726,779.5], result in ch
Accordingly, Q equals 2.4 ch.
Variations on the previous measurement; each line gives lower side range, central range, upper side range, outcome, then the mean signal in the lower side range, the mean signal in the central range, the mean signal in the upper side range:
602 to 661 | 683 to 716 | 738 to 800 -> 0.8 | 99.3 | 96.4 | 98.1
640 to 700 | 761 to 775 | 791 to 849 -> 0.3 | 98.4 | 98.6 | 102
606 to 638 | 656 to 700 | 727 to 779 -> 0.1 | 99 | 97.8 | 96.4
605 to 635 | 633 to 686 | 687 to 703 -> 0.0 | 99.2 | 98.5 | 97.7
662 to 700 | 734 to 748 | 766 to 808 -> 0.5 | 97.7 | 94.7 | 99.1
